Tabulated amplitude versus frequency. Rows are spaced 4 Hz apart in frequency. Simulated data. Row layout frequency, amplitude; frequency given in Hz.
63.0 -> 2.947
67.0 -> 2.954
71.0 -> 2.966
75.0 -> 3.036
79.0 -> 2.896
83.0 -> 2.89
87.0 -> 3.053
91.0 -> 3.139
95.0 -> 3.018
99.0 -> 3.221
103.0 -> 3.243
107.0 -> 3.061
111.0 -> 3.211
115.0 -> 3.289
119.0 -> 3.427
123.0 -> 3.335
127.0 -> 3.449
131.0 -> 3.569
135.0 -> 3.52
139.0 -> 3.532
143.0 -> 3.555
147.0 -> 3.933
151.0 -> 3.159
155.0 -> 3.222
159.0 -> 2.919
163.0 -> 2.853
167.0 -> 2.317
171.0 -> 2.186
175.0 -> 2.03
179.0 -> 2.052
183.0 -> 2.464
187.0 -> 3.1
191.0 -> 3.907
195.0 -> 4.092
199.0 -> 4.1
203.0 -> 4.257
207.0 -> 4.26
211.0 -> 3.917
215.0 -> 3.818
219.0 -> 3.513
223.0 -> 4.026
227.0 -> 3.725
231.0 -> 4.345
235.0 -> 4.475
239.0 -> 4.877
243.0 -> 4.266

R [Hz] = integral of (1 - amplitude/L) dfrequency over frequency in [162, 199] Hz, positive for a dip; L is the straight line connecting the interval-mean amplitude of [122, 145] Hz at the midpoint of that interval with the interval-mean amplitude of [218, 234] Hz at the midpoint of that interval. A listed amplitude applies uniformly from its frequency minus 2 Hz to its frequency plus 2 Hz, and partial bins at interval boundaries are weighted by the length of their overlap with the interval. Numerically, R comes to 8.87 Hz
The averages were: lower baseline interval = 3.5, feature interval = 2.85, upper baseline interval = 3.96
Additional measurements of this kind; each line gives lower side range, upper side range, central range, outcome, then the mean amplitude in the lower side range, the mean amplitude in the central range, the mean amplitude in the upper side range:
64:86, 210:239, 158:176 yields 5.8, 2.95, 2.46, 4.04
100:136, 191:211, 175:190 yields 5.3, 3.34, 2.56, 4.12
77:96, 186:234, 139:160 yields 0.5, 3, 3.4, 3.95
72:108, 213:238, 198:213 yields -1.0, 3.06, 4.14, 4.02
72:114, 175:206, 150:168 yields 2.0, 3.08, 2.91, 3.36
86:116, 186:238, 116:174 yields 4.6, 3.15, 3.19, 4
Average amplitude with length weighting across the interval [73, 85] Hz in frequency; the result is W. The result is 2.94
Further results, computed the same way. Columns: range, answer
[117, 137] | 3.46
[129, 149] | 3.62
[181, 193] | 3.16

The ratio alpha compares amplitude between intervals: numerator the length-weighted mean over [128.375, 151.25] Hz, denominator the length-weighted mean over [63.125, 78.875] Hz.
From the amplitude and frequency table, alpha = 1.20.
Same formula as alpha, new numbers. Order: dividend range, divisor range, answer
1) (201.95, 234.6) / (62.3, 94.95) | 1.34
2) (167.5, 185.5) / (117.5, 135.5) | 0.64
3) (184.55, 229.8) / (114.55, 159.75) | 1.13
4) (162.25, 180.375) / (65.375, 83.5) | 0.76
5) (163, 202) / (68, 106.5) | 0.97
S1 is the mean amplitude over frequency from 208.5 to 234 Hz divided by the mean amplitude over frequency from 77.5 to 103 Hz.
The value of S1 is 1.28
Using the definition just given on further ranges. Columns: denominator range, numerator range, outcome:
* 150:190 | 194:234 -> 1.52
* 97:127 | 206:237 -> 1.22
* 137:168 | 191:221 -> 1.24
